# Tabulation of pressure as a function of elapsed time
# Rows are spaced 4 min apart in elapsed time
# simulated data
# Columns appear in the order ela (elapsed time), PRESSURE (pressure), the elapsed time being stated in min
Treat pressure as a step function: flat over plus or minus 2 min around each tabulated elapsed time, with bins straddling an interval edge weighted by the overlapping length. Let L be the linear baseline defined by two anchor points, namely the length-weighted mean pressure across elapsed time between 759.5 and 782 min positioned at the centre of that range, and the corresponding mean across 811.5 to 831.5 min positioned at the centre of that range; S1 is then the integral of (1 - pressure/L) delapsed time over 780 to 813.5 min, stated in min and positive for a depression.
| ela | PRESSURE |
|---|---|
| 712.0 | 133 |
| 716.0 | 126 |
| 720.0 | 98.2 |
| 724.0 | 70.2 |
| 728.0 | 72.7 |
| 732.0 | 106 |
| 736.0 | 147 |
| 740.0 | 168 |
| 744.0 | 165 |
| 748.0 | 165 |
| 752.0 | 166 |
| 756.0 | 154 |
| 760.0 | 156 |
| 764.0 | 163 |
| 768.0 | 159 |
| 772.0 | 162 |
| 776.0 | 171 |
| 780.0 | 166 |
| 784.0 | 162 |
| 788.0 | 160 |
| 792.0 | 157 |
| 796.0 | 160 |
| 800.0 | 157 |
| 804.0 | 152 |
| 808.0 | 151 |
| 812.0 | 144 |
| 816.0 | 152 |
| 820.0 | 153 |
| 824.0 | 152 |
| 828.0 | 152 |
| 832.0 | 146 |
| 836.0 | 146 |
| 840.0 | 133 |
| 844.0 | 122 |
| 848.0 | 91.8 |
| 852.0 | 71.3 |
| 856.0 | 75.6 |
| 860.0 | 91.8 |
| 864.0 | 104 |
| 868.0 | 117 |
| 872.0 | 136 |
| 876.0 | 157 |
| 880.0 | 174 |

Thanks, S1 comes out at 0.2 min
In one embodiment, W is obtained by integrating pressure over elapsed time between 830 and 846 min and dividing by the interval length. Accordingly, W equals 137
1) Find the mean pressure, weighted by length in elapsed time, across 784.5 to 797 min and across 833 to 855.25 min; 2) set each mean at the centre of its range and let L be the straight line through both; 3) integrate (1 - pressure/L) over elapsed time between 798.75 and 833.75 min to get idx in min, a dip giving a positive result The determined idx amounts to -3.7 min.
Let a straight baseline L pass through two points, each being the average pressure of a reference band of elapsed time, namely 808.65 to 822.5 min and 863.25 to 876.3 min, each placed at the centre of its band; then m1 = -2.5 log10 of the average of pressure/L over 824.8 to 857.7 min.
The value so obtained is 0.178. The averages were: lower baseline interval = 150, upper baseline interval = 127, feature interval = 119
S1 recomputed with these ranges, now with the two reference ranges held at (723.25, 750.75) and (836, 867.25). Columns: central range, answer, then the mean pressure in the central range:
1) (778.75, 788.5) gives -3.5 min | 163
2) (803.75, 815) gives -3.6 min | 149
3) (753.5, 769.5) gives -4.2 min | 158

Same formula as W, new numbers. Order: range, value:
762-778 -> 164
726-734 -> 89.3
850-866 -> 85.7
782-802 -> 159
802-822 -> 150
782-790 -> 161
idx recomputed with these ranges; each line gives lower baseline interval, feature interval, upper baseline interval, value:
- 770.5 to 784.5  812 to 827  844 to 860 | -3.78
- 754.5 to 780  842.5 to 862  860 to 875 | 5.48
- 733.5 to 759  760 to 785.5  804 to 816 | -1.33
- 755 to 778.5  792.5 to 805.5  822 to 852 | -0.83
